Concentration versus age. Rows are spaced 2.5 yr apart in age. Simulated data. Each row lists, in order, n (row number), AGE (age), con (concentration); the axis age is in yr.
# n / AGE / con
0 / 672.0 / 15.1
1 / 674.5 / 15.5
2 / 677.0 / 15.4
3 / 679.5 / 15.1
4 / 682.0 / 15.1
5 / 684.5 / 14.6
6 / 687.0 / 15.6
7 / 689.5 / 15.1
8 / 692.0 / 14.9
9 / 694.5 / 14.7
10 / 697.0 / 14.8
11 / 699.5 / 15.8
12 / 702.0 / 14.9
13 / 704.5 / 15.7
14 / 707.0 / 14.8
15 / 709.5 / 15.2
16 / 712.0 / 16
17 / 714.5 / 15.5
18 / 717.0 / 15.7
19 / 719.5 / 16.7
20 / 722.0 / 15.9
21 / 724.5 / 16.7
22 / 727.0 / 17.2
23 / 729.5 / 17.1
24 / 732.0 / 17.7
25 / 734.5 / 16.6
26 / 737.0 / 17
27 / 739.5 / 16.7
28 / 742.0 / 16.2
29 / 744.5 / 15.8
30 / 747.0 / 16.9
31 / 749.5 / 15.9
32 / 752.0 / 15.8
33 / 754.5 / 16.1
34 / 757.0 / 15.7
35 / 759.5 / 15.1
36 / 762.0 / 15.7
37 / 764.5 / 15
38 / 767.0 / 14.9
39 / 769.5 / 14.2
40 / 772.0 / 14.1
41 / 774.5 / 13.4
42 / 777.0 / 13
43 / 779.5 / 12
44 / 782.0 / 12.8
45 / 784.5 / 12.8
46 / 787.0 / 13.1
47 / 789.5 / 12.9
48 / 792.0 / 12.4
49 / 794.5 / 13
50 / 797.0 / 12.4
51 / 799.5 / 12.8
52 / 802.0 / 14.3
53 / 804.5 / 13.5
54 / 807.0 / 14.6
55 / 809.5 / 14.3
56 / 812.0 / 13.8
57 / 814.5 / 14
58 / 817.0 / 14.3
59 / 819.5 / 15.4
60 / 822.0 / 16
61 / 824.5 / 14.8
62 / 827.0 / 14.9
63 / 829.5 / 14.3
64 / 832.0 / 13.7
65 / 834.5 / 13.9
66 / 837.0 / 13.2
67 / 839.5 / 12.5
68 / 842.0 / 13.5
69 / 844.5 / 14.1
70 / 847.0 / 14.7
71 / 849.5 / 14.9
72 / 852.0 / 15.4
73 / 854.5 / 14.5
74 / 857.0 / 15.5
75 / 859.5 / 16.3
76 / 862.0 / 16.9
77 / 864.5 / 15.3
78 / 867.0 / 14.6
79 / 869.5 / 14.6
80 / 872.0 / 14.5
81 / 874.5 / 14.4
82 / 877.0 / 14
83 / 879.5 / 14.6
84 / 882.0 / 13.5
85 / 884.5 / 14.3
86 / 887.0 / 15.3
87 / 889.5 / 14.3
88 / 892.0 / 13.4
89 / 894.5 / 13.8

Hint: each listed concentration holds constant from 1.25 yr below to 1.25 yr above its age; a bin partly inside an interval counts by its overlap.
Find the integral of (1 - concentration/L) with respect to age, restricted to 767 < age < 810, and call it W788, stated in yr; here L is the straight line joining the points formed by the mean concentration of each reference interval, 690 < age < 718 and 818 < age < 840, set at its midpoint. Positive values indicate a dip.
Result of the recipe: 3.97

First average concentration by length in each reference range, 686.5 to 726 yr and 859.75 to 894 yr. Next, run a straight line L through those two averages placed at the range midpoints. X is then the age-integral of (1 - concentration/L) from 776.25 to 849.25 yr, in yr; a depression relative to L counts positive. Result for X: 6.1 yr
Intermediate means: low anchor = 15.5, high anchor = 14.6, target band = 13.7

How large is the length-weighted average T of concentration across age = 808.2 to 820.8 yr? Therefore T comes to 14.4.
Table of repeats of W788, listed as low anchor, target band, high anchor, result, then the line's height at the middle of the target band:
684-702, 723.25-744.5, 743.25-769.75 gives -2.0 yr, 15.4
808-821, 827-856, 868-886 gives 0.5 yr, 14.4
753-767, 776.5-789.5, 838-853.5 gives 2.0 yr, 15.1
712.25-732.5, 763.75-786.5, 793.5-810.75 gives 1.6 yr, 14.6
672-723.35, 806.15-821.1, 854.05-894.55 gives 0.5 yr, 14.9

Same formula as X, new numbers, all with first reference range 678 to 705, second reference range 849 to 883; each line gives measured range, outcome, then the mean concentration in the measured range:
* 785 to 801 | 2.4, 12.8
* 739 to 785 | 0.6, 14.9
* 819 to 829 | -0.1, 15.2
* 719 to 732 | -1.5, 16.8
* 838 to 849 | 0.9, 13.8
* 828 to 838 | 0.8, 13.8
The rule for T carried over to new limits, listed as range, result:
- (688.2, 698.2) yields 14.9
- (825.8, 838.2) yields 14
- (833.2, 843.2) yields 13.3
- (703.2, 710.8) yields 15.2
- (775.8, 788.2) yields 12.7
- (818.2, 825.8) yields 15.4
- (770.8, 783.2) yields 13.1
